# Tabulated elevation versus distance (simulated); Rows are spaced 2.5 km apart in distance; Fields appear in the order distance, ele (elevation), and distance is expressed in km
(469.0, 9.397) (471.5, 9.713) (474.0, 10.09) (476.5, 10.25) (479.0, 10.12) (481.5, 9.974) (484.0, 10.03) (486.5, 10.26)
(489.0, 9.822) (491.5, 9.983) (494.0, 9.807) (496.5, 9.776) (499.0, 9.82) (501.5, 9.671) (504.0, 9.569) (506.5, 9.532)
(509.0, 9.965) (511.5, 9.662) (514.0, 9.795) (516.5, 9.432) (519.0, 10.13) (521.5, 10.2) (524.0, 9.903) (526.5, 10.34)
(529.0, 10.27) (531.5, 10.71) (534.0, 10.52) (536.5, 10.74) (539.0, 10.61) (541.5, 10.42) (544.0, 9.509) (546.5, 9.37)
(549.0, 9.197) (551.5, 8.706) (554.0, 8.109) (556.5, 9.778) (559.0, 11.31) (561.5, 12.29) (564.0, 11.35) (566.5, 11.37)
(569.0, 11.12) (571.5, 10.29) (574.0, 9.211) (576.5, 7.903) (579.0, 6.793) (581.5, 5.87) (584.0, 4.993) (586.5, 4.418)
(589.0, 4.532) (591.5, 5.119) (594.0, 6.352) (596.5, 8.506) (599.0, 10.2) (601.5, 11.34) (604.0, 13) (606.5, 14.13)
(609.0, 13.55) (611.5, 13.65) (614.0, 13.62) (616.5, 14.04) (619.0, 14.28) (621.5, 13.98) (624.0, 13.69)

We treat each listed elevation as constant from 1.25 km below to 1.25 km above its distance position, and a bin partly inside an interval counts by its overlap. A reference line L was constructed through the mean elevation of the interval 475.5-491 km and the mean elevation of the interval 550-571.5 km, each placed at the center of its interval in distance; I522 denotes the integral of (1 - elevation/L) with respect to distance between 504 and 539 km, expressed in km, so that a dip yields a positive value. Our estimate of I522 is 0.6 km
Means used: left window 10.1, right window 10.5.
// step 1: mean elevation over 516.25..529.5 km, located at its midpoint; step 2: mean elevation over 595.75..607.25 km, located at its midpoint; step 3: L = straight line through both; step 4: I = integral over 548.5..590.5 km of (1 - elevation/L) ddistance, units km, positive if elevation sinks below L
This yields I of 8.6 km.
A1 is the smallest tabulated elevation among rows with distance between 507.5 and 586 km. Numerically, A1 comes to 4.993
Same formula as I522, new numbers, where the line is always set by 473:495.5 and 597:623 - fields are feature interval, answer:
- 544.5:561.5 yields 3.0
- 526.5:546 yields 1.6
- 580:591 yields 6.6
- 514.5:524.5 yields 0.9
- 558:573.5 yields 1.0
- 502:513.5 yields 1.0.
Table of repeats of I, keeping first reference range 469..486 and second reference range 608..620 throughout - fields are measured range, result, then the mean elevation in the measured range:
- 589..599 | 4.85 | 6.84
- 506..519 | 1.48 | 9.73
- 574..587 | 6.53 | 6.4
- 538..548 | 1.59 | 9.94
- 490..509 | 1.53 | 9.75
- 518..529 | 1.10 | 10.2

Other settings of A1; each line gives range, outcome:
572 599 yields 4.418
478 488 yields 9.974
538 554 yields 8.109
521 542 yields 9.903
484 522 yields 9.432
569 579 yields 6.793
